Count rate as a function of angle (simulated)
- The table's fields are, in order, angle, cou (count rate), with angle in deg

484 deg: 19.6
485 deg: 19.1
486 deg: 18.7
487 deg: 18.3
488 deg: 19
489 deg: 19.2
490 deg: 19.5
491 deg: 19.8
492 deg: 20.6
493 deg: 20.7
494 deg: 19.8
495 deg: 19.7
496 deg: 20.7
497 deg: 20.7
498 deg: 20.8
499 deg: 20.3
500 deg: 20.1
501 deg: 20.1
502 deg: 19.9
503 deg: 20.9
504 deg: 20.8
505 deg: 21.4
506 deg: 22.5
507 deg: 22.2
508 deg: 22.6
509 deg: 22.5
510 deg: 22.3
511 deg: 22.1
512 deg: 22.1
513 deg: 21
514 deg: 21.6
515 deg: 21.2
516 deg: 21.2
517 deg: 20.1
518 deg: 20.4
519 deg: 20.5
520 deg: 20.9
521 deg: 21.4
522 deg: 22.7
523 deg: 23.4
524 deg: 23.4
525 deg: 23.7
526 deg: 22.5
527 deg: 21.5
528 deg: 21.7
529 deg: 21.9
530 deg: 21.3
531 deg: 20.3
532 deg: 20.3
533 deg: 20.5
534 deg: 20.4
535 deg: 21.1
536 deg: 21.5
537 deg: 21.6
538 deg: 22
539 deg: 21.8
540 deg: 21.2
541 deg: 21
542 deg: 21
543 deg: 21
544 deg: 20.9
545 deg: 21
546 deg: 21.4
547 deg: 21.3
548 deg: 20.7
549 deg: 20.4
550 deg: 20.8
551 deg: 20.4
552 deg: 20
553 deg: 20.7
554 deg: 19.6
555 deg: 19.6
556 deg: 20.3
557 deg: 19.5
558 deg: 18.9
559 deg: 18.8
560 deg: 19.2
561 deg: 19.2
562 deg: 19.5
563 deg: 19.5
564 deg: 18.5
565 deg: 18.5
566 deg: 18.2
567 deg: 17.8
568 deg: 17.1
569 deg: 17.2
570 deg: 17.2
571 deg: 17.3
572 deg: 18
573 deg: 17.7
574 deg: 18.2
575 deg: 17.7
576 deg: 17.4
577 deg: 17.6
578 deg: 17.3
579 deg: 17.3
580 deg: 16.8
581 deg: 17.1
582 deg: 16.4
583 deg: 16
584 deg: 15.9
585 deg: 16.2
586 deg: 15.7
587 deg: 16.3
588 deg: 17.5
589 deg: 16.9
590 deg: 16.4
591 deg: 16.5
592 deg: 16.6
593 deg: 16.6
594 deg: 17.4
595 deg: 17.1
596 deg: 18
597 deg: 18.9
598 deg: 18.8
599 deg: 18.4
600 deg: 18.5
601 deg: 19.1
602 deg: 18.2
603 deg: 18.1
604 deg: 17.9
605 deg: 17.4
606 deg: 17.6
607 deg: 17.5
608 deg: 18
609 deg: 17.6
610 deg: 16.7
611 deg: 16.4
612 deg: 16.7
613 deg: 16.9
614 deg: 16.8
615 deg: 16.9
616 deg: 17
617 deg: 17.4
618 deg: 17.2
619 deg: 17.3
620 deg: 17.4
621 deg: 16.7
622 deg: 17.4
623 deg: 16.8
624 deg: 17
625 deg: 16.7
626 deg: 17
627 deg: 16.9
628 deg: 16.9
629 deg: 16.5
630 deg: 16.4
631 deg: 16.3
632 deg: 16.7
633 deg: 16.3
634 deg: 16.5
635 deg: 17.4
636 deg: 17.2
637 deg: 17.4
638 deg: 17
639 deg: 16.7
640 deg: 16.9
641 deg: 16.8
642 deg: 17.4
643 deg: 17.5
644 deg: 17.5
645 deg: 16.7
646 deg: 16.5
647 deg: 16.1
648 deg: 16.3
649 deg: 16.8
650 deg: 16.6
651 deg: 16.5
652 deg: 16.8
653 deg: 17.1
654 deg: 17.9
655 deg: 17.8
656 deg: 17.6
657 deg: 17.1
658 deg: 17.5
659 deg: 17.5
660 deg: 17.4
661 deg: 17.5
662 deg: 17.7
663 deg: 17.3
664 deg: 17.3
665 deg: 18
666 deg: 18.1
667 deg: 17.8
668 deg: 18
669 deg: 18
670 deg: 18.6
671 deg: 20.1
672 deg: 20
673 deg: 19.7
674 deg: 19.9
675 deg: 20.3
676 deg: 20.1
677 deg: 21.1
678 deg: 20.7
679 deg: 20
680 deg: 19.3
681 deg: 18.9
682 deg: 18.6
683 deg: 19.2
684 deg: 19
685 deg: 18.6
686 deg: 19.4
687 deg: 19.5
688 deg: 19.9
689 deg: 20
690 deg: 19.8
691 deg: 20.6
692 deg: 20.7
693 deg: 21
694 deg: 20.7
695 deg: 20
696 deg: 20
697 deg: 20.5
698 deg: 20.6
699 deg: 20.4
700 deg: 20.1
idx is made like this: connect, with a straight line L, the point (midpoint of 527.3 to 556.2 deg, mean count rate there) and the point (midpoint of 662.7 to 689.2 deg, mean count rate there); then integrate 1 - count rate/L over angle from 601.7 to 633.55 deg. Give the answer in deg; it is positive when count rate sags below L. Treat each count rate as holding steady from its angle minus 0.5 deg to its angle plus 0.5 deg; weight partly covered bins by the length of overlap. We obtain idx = 4.6 deg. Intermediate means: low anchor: 20.9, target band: 17.1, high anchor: 19.2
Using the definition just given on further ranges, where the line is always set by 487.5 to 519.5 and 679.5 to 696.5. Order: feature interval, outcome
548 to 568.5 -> 1.1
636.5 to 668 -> 4.3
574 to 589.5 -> 2.7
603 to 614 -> 1.6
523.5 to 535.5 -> -0.5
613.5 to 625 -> 1.8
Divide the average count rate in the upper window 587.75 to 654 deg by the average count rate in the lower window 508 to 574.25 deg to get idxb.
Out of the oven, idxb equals 0.84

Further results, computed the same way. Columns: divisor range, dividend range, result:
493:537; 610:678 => 0.82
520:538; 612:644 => 0.78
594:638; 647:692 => 1.07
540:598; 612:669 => 0.93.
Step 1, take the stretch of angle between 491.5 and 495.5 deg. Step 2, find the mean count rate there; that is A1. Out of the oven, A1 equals 20.2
